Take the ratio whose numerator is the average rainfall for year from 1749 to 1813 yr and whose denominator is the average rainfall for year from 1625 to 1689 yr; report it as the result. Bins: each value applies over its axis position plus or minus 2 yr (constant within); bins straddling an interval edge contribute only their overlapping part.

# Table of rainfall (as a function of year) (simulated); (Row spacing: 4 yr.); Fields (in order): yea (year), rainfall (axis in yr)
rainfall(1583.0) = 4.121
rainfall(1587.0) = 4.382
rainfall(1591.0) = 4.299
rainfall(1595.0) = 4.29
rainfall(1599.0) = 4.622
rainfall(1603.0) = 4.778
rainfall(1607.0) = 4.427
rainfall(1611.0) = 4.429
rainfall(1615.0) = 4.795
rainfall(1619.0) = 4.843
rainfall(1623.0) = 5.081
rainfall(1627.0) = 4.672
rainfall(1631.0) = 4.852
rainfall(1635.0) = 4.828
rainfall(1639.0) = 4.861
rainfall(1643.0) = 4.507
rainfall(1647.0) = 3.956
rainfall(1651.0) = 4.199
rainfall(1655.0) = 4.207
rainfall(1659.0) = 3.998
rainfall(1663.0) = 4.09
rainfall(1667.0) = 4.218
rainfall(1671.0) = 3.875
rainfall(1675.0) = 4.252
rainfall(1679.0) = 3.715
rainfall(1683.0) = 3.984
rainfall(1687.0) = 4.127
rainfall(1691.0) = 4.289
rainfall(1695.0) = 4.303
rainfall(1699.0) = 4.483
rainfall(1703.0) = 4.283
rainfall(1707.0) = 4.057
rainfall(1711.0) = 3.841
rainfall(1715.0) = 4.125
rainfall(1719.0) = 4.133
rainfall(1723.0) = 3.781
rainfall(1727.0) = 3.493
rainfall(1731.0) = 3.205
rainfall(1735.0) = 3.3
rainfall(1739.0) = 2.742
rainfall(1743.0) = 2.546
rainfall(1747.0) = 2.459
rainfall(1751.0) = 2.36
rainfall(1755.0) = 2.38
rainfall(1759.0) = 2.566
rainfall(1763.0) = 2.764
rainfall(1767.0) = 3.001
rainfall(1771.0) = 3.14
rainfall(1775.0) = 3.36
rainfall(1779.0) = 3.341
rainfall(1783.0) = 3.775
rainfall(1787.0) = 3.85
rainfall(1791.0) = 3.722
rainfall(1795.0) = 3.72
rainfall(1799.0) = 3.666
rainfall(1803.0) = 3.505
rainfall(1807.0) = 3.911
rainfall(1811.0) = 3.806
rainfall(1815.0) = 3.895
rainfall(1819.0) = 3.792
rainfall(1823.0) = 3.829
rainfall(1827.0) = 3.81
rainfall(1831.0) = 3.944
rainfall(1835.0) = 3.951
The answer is 0.8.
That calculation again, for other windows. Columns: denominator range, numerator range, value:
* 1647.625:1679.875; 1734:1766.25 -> 0.65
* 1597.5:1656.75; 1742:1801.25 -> 0.68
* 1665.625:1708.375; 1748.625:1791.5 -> 0.74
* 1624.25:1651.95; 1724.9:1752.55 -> 0.63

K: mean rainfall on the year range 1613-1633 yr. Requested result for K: 4.85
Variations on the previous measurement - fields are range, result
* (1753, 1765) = 2.57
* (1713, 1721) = 4.13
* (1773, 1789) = 3.58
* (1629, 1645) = 4.76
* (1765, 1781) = 3.21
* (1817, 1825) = 3.81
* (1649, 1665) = 4.12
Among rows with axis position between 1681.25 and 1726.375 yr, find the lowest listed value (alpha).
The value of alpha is 3.781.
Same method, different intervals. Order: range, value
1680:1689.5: 3.984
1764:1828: 3.001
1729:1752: 2.36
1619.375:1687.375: 3.715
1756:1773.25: 2.566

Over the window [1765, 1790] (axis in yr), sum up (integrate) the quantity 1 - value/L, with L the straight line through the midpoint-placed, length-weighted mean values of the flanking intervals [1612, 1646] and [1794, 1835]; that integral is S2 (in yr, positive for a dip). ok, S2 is 3.5 yr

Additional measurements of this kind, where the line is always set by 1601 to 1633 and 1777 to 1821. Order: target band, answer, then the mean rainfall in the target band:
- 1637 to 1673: 2.5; 4.21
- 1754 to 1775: 5.7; 2.84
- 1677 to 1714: 1.5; 4.12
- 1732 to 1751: 6.1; 2.74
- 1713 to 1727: 0.8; 3.94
